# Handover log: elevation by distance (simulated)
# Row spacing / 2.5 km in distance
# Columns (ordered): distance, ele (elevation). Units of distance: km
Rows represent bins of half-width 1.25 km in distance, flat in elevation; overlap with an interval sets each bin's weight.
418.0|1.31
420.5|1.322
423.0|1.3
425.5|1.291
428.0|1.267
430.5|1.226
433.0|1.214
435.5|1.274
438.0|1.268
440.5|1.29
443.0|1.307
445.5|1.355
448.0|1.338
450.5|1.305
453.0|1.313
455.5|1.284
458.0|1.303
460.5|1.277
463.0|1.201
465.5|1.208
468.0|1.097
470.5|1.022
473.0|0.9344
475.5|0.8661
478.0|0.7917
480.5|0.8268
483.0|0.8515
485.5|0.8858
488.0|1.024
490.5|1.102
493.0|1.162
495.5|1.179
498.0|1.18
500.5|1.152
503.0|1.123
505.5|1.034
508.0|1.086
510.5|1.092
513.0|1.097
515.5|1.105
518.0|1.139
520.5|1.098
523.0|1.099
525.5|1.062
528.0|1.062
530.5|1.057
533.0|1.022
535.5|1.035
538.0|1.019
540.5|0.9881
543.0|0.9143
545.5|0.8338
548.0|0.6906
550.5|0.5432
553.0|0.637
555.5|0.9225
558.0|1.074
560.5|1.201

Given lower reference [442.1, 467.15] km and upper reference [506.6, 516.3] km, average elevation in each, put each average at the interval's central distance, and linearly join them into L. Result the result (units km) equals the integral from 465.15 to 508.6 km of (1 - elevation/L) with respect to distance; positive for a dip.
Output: 5.5 km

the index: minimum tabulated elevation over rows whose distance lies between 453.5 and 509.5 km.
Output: 0.7917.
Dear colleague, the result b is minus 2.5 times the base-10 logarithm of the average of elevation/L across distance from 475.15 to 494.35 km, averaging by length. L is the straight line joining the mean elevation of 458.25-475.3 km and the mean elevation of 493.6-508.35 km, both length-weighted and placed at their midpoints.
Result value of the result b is 0.191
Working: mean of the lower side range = 1.12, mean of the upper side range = 1.13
